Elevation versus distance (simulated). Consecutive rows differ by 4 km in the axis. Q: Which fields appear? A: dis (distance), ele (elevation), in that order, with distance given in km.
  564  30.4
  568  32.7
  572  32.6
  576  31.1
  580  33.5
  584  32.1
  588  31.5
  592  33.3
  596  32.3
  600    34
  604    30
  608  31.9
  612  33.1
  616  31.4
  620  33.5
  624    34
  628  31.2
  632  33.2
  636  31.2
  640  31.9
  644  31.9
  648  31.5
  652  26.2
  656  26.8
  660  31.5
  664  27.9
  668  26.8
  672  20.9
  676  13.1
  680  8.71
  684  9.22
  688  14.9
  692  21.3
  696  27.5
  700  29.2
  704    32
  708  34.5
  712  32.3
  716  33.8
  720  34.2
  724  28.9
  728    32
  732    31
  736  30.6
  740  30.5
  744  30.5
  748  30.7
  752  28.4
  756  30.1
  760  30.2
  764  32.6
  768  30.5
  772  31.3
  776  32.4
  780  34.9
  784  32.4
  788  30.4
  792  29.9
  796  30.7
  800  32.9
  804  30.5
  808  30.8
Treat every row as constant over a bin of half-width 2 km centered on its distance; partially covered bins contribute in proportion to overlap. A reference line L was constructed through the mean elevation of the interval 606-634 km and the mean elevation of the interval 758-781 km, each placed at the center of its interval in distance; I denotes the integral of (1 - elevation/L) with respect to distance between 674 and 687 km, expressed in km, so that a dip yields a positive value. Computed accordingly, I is 8.7 km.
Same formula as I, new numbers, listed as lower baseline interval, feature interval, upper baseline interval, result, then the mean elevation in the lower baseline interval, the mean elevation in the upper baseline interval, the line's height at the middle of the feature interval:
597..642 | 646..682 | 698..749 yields 9.3 km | 32.3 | 31.6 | 32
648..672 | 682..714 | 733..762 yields 4.1 km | 27.6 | 30.2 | 28.7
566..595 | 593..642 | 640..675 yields -3.6 km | 32.4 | 27.7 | 30.2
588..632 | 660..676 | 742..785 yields 3.8 km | 32.5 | 31.2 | 32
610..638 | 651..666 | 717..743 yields 1.8 km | 32.5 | 31.3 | 32.1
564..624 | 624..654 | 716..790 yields 0.8 km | 32.3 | 31.3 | 32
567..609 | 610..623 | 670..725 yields -1.1 km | 32.3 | 24.2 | 30.2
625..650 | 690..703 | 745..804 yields 2.1 km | 31.9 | 31.2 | 31.6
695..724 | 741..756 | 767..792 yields 0.9 km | 31.9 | 31.9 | 31.9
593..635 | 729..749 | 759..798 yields 0.7 km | 32.4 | 31.6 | 31.8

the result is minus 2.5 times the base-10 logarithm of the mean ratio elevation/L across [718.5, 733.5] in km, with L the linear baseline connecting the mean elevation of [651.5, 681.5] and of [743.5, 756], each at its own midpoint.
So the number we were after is -0.134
